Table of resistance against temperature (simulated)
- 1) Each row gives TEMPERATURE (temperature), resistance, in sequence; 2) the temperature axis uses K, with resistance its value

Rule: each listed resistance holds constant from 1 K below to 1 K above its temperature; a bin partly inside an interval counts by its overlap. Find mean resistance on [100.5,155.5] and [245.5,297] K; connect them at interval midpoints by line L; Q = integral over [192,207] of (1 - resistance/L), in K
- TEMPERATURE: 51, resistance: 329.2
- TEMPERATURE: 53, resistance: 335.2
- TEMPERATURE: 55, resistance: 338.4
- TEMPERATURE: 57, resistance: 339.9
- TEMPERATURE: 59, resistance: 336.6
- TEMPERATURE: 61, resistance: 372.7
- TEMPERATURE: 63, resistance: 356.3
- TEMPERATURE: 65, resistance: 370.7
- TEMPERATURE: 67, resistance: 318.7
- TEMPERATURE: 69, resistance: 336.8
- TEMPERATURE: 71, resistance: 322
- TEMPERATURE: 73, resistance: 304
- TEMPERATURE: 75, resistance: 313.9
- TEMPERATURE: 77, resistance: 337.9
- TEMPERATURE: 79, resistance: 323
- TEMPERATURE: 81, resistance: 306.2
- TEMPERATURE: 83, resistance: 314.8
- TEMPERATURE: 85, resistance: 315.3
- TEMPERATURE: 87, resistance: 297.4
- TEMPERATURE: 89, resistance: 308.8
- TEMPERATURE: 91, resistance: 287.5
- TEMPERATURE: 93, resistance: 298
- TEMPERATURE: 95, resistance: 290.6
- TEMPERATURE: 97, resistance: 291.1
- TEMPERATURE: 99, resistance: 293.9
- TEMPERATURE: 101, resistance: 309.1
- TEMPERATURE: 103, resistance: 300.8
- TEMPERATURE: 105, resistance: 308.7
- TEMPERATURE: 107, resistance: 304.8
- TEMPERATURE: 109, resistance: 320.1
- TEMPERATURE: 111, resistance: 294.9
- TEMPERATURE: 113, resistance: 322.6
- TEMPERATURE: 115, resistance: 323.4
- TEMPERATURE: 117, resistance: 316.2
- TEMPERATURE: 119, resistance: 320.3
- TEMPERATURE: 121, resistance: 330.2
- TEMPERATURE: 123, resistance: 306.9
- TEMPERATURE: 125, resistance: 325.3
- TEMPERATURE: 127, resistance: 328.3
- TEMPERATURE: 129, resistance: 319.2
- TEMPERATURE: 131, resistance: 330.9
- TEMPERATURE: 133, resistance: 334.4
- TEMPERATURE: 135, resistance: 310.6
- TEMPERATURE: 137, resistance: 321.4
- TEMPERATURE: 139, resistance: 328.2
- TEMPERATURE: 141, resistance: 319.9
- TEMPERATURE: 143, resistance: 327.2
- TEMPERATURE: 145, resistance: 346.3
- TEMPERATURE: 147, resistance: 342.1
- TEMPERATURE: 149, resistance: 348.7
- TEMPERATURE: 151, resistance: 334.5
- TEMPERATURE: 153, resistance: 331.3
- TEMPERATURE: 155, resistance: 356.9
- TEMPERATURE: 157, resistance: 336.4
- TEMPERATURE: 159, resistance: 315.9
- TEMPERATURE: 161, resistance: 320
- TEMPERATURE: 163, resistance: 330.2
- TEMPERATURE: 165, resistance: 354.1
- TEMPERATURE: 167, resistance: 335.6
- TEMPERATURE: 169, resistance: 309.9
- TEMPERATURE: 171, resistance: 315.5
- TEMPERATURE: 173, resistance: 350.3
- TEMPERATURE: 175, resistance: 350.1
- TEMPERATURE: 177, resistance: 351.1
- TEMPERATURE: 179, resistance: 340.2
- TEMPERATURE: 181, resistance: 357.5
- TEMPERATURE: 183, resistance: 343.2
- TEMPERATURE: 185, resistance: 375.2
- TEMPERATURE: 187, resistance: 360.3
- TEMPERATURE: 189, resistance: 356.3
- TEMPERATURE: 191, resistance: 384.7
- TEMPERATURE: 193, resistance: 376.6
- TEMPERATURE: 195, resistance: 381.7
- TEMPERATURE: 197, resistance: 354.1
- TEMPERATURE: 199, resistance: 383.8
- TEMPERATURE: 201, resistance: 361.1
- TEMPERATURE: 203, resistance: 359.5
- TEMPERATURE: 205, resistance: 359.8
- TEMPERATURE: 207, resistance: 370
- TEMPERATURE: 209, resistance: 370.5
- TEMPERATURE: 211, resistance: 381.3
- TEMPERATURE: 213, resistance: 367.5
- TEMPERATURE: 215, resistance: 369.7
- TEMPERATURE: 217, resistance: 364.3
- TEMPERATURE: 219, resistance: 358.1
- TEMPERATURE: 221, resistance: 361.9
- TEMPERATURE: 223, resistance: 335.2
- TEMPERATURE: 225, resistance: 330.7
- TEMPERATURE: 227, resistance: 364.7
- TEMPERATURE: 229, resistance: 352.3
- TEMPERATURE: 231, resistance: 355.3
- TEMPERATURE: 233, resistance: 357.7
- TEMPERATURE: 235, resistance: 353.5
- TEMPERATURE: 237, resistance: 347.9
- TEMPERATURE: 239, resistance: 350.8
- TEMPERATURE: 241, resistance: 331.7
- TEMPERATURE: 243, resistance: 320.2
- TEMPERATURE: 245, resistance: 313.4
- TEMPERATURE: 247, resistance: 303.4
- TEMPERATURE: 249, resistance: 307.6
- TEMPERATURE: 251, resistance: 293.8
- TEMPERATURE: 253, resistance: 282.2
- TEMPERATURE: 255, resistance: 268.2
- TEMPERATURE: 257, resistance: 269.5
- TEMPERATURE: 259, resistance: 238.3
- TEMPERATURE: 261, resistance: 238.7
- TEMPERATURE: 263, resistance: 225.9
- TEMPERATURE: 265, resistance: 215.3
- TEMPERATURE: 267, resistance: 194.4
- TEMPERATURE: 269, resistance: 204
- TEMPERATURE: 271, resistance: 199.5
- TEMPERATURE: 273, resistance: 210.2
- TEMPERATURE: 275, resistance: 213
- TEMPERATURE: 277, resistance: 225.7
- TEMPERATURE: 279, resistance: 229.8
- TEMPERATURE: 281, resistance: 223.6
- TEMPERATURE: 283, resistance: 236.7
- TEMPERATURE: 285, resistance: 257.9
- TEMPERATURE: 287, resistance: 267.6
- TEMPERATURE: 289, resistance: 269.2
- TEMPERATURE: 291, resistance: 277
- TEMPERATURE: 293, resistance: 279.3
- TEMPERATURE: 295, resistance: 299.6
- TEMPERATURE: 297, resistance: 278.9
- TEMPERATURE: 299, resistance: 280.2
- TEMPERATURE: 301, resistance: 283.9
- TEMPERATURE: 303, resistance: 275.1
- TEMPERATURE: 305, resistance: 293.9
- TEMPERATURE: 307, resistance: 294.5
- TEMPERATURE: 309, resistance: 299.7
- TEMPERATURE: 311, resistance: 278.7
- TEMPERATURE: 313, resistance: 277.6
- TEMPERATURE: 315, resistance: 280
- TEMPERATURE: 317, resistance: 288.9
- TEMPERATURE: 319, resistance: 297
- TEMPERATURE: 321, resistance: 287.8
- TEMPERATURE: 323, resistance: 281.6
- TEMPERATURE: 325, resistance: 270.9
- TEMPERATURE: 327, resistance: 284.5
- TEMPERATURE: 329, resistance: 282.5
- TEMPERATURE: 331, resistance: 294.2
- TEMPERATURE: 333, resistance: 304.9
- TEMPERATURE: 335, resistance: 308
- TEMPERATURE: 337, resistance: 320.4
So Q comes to -4.2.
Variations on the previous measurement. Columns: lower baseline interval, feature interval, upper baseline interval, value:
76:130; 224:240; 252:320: -4.59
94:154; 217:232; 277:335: -2.83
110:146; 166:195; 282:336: -3.79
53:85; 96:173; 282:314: -1.60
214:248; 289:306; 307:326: 0.90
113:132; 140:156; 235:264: -1.10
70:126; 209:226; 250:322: -4.98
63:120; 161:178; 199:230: 0.38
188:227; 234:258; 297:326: 1.69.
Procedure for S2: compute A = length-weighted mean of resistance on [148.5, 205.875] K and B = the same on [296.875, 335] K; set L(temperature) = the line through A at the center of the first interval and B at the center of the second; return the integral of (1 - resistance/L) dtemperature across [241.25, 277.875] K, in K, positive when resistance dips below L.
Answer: 7.0 K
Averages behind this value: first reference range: 349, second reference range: 287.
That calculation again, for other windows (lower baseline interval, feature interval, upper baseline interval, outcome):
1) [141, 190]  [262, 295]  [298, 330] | 6.9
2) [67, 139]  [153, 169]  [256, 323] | -2.0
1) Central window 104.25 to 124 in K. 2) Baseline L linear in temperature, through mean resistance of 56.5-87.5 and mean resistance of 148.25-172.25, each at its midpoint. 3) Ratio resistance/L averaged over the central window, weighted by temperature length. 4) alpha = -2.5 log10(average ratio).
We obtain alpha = 0.054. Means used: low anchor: 329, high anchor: 332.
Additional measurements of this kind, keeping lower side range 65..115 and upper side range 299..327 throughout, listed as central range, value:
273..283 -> 0.28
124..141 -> -0.06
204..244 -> -0.20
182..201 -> -0.23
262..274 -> 0.36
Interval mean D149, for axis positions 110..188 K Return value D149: 332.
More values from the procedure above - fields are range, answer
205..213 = 371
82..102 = 301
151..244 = 352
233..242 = 347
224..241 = 350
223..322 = 281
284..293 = 269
